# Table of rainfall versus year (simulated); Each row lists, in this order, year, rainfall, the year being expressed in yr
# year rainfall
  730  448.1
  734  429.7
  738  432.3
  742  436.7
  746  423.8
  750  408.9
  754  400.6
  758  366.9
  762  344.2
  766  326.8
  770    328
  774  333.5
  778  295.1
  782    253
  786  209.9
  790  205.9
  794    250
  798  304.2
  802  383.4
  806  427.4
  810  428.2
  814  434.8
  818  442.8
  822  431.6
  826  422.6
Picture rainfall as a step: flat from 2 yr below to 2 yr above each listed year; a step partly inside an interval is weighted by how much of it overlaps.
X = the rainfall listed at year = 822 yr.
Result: 431.6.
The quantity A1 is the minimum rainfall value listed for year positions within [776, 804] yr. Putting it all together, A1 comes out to 205.9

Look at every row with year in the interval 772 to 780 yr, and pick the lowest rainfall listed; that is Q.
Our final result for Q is 295.1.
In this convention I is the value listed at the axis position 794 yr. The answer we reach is 250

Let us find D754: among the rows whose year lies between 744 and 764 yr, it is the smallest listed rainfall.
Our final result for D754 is 344.2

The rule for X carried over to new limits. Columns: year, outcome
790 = 205.9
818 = 442.8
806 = 427.4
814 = 434.8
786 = 209.9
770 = 328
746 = 423.8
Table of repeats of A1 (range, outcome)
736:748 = 423.8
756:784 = 253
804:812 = 427.4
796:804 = 304.2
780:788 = 209.9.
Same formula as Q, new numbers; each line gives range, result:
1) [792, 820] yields 250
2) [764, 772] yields 326.8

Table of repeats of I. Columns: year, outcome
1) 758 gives 366.9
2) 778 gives 295.1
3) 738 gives 432.3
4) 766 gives 326.8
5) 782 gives 253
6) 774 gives 333.5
